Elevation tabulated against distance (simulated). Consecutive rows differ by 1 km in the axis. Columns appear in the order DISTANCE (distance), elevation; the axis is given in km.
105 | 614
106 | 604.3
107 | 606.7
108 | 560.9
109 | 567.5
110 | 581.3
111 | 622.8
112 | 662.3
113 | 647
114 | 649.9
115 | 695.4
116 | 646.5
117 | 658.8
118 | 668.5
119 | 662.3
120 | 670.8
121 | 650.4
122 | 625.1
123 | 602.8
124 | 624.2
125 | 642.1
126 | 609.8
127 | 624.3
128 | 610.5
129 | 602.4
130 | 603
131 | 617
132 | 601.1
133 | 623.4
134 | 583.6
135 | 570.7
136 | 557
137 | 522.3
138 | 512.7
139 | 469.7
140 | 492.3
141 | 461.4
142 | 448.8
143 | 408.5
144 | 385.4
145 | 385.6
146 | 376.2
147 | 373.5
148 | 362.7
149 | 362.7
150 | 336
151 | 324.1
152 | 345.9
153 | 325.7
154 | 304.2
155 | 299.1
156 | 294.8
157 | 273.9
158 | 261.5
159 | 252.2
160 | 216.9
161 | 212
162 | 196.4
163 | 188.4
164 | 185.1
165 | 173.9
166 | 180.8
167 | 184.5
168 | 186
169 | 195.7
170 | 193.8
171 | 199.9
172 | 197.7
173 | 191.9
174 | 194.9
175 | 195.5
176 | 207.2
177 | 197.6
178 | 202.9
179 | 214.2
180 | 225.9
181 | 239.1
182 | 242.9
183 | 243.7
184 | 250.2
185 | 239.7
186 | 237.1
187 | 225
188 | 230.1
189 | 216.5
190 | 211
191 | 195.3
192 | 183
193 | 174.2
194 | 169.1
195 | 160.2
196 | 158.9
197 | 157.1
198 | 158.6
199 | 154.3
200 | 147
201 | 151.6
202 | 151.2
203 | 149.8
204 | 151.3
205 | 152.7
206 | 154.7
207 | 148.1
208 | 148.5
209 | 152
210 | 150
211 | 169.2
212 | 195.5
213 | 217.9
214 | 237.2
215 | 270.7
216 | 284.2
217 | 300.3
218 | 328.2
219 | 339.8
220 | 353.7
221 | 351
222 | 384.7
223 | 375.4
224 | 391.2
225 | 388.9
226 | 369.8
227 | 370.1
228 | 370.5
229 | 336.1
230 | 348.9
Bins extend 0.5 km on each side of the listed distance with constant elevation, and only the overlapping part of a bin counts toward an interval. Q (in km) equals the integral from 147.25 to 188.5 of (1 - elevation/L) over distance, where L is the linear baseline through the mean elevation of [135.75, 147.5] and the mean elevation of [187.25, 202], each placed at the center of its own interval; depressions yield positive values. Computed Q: 9.1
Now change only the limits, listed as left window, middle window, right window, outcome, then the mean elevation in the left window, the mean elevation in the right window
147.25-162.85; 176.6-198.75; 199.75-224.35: 4.56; 290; 234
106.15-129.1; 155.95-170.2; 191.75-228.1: 7.36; 630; 233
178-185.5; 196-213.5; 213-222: 7.59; 234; 307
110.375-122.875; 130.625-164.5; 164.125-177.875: 1.36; 653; 192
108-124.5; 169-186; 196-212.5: 4.72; 637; 156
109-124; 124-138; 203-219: -0.47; 643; 207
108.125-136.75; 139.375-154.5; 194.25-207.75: 3.10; 623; 154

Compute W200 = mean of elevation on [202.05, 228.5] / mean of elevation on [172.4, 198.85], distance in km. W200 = 1.29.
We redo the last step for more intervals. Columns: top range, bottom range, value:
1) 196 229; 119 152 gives 0.47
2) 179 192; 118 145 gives 0.40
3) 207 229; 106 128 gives 0.46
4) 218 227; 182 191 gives 1.59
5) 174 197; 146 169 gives 0.78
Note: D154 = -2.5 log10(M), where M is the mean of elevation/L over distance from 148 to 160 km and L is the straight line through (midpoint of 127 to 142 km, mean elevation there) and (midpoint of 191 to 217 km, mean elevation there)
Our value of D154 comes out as 0.425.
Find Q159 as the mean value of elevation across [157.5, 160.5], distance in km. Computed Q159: 244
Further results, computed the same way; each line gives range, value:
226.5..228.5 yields 370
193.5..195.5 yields 165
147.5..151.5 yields 346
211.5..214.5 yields 217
